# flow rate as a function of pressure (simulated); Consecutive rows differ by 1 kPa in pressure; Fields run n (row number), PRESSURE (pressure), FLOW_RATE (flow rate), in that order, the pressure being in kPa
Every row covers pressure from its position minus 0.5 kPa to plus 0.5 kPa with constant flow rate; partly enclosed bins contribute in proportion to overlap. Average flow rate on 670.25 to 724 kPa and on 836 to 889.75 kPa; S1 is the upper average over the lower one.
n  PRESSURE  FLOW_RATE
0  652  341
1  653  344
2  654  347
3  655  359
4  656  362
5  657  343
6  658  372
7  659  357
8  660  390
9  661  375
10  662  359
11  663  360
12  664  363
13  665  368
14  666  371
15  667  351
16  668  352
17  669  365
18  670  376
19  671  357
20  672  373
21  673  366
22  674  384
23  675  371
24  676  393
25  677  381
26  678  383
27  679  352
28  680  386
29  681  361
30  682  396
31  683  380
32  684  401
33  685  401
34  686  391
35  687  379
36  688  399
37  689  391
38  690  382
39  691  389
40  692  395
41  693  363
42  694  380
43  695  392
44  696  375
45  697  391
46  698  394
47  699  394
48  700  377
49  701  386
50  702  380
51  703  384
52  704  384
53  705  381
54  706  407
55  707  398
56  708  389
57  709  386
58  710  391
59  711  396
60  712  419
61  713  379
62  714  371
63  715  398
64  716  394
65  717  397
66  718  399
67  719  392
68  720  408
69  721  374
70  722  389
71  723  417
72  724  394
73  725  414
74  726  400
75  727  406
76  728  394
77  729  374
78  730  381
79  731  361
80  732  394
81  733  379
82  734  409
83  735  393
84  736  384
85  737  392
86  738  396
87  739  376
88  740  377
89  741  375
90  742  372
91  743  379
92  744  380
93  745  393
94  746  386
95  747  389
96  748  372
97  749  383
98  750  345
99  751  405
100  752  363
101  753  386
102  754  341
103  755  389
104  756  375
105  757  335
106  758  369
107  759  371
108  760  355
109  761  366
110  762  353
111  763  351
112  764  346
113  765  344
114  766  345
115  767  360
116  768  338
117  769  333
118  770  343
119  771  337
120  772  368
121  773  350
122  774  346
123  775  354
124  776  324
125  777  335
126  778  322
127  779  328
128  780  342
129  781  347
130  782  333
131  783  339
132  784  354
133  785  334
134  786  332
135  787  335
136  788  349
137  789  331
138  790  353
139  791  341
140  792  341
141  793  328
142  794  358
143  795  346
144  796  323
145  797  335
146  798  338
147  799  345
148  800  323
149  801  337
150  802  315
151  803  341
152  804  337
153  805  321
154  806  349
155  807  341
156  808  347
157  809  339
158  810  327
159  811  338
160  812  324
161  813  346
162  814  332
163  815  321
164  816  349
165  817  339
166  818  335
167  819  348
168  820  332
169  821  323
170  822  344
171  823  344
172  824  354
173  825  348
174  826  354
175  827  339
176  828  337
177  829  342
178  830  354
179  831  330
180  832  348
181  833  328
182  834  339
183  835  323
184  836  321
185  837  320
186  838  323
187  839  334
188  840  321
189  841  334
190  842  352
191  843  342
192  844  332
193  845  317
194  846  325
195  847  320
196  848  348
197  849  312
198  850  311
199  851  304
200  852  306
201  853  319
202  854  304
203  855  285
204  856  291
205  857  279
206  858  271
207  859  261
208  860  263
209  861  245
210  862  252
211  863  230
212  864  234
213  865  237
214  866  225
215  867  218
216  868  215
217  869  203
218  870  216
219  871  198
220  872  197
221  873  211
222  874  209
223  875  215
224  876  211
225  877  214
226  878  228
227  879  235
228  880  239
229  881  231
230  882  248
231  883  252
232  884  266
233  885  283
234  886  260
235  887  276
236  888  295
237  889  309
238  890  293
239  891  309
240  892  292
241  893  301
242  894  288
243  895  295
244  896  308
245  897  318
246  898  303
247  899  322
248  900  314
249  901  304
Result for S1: 0.70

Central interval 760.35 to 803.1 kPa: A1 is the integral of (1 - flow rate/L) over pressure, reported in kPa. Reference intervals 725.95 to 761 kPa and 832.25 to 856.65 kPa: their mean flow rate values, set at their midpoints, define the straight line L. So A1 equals 1.9 kPa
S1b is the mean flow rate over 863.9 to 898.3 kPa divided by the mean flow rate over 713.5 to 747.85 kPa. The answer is 0.65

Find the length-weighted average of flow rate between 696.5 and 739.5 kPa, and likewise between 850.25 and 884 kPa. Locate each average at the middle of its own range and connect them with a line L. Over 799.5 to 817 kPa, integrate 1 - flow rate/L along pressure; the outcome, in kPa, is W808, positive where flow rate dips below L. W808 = -1.9 kPa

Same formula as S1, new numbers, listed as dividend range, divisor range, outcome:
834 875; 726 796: 0.78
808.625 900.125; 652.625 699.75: 0.79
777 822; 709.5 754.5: 0.87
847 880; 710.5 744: 0.65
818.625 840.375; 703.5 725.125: 0.85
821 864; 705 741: 0.81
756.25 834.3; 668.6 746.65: 0.88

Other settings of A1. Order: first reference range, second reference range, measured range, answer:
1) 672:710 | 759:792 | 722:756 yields -2.18 kPa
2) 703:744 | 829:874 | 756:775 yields 0.29 kPa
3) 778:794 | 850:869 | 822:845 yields -3.73 kPa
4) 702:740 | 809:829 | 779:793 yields 0.65 kPa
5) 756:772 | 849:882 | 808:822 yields -1.74 kPa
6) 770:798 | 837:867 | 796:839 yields -2.52 kPa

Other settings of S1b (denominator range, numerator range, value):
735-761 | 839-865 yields 0.79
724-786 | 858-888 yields 0.64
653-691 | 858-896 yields 0.67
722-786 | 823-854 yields 0.90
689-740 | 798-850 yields 0.86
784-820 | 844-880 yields 0.77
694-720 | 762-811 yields 0.87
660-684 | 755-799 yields 0.93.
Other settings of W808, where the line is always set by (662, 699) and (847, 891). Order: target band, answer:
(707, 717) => -1.0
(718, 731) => -1.6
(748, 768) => -2.0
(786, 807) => -2.3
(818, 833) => -3.0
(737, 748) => -1.4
